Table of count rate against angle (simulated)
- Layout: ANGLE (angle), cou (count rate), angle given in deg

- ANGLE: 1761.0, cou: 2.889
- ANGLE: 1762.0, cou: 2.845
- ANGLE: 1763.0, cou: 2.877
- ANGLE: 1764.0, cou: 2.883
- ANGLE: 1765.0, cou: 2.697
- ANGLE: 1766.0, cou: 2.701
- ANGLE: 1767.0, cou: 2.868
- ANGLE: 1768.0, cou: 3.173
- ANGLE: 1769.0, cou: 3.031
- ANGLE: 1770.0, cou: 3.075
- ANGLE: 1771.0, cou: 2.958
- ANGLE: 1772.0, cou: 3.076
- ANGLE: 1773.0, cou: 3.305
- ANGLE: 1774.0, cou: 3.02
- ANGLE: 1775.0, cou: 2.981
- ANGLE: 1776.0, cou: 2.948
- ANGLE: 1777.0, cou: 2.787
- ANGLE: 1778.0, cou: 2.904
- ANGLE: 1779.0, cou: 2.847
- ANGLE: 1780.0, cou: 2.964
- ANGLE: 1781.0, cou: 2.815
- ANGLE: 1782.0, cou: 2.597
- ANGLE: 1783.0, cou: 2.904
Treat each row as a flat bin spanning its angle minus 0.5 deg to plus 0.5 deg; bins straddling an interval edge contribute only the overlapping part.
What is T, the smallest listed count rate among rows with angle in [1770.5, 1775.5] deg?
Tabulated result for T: 2.958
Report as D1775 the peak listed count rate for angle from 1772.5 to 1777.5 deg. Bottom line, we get 3.305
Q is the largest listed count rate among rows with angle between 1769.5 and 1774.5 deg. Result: 3.305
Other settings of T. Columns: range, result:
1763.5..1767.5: 2.697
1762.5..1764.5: 2.877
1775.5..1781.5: 2.787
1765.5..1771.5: 2.701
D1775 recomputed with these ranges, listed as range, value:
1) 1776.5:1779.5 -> 2.904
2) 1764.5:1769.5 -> 3.173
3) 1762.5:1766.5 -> 2.883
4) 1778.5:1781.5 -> 2.964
